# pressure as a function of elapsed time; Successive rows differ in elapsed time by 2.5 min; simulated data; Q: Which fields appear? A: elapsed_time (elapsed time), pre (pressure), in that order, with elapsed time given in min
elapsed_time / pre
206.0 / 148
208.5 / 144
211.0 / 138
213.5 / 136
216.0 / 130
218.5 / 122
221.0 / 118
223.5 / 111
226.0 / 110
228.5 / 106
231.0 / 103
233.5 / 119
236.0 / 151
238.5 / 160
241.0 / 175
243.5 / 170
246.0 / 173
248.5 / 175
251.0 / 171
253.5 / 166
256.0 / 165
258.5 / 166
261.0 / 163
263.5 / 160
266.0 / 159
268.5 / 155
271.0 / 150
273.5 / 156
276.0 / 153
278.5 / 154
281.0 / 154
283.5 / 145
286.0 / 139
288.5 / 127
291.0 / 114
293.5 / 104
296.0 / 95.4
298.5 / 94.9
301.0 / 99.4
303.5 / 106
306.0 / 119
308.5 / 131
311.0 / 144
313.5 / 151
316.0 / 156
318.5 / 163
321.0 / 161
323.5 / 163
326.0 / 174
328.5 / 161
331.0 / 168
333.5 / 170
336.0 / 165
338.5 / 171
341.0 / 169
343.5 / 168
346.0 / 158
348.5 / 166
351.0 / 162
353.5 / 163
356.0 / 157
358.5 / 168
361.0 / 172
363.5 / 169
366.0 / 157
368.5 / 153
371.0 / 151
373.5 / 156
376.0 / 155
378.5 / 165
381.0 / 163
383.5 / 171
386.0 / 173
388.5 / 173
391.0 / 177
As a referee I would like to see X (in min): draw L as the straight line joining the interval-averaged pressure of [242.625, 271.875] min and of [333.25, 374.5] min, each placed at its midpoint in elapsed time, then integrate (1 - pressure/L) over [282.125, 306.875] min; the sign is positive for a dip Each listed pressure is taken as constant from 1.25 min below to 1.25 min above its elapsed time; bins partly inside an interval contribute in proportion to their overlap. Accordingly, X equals 7.5 min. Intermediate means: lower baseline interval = 165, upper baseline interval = 163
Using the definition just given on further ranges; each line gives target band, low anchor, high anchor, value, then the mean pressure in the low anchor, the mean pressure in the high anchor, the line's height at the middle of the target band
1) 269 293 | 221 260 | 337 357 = 1.7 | 147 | 164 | 154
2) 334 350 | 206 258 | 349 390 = -0.7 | 143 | 163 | 159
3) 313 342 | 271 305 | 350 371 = -3.7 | 127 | 162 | 146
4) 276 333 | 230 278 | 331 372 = 8.1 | 158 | 164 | 161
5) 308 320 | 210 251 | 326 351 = 0.7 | 138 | 166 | 160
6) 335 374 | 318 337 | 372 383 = 0.0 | 166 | 160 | 163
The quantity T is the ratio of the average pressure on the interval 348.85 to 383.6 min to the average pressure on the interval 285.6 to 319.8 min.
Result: 1.30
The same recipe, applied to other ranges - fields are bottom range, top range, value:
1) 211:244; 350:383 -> 1.23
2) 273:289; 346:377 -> 1.09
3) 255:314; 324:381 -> 1.19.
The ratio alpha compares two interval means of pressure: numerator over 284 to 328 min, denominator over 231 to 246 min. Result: 0.9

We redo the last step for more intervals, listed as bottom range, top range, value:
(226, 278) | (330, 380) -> 1.06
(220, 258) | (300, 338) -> 1.03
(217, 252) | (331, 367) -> 1.18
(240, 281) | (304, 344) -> 0.97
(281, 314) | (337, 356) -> 1.36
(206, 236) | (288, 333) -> 1.10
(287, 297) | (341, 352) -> 1.48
